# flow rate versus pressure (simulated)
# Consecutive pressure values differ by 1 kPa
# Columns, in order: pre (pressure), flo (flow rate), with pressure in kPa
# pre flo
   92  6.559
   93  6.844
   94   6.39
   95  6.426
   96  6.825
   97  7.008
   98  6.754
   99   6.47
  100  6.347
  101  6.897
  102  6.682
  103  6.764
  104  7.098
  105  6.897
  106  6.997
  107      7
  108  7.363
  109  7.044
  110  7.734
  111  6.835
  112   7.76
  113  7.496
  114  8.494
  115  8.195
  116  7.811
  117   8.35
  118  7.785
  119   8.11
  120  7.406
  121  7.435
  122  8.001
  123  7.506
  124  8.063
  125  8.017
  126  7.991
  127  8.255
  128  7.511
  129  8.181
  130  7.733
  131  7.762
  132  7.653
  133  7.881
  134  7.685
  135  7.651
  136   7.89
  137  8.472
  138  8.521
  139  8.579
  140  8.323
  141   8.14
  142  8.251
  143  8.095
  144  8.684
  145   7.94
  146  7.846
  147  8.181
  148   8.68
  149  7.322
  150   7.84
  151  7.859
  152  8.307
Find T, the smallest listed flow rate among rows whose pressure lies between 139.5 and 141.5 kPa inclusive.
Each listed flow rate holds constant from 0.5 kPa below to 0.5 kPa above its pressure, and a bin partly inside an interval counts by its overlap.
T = 8.14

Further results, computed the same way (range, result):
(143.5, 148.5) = 7.846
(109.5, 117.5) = 6.835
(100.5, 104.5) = 6.682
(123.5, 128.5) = 7.511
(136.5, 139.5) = 8.472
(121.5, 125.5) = 7.506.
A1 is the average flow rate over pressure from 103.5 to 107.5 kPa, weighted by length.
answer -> 7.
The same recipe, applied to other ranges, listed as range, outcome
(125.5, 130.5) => 7.93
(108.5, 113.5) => 7.37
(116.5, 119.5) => 8.08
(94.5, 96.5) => 6.63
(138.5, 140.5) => 8.45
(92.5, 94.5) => 6.62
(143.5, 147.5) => 8.16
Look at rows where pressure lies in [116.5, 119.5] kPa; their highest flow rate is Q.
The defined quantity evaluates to 8.35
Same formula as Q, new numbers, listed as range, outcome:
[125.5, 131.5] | 8.255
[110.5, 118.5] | 8.494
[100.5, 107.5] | 7.098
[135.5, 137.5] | 8.472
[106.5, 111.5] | 7.734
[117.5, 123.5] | 8.11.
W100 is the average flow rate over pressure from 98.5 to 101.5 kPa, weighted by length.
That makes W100 6.57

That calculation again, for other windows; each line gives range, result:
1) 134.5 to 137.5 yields 8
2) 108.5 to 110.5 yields 7.39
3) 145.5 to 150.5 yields 7.97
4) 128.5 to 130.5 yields 7.96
